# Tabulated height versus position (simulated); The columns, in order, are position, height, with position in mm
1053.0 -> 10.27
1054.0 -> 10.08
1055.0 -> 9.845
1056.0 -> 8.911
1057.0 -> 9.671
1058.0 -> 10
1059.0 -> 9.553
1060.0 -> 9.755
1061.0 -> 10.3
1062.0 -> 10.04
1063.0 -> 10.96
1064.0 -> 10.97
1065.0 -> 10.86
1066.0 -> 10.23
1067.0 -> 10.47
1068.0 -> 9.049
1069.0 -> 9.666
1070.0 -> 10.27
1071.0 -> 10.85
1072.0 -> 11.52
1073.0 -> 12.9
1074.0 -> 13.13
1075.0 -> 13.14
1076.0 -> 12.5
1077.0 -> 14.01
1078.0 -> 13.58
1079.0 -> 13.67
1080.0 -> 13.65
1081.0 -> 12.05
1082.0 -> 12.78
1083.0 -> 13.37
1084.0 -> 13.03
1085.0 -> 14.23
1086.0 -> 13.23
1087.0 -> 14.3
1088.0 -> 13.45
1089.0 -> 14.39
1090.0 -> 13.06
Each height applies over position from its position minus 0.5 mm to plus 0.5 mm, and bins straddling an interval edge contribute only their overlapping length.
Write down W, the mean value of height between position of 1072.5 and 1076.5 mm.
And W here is 12.9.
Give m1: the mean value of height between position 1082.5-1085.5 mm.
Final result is 13.5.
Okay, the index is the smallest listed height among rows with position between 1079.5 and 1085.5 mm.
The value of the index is 12.05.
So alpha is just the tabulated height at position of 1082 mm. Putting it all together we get 12.78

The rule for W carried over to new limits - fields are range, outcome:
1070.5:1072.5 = 11.2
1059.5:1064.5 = 10.4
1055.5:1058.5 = 9.53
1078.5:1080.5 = 13.7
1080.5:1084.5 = 12.8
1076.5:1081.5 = 13.4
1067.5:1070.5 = 9.66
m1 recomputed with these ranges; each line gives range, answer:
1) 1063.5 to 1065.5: 10.9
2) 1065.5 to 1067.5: 10.4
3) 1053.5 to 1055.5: 9.96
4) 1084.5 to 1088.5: 13.8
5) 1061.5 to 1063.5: 10.5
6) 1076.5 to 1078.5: 13.8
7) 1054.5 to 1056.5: 9.38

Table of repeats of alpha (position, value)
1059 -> 9.553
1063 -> 10.96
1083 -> 13.37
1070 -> 10.27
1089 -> 14.39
